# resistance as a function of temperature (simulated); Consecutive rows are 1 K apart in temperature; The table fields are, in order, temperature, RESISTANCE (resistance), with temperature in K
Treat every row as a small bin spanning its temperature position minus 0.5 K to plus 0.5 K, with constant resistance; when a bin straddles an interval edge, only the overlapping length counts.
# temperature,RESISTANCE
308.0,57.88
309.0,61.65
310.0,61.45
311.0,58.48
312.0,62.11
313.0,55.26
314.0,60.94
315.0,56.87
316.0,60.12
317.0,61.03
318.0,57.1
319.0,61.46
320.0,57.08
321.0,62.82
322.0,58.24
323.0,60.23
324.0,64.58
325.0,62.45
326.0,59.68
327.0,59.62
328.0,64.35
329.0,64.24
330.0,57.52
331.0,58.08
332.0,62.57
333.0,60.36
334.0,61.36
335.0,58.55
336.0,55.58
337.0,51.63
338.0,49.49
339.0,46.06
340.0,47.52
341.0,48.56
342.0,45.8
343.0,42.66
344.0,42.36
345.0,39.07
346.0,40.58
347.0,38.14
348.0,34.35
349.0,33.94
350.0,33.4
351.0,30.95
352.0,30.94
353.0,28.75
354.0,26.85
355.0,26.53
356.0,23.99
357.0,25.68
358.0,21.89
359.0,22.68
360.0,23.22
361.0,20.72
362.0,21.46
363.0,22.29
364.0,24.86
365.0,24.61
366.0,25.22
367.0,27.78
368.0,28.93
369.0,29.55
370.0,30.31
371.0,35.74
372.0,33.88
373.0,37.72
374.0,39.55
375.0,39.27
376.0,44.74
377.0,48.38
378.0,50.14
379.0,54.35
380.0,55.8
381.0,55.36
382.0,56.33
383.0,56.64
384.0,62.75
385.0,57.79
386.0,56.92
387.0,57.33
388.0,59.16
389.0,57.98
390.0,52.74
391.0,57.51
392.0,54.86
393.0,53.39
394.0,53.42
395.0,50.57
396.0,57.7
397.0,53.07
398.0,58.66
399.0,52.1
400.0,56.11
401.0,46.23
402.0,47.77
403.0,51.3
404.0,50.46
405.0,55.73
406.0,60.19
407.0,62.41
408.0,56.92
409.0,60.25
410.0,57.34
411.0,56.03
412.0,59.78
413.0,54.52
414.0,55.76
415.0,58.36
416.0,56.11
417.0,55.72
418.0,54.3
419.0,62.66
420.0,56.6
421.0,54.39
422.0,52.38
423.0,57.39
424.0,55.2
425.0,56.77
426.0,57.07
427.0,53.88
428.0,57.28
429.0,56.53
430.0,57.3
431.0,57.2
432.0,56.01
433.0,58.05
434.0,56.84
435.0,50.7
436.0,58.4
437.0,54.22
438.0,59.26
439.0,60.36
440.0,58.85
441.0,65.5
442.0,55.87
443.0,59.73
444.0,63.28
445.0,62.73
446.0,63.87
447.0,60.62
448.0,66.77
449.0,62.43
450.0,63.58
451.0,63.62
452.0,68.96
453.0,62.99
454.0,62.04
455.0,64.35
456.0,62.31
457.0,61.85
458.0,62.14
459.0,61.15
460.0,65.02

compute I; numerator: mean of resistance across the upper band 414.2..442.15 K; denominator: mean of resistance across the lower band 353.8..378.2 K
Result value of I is 1.89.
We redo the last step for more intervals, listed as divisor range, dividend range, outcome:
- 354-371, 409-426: 2.23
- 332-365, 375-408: 1.47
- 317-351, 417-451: 1.11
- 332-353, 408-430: 1.27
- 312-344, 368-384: 0.78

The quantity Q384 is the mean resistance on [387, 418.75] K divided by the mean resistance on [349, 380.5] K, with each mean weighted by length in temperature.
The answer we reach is 1.73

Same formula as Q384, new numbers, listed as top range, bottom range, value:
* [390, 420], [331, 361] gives 1.39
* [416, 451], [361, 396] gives 1.31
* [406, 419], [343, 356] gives 1.71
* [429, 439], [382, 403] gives 1.03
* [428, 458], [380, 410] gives 1.09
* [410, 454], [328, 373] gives 1.54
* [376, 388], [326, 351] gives 1.11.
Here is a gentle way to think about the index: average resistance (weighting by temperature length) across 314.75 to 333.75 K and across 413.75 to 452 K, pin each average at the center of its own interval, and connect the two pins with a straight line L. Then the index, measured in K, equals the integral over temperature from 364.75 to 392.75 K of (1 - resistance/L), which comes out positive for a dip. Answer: 6.15 K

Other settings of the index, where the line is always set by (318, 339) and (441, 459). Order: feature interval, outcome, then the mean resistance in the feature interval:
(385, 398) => 1.15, 55.6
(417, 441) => 2.09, 56.8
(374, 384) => 1.56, 51.2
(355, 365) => 6.13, 23.2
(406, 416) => 0.60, 58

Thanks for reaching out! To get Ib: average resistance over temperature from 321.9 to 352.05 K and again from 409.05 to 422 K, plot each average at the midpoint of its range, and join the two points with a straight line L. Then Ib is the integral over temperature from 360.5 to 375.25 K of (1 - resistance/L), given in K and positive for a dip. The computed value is 6.61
